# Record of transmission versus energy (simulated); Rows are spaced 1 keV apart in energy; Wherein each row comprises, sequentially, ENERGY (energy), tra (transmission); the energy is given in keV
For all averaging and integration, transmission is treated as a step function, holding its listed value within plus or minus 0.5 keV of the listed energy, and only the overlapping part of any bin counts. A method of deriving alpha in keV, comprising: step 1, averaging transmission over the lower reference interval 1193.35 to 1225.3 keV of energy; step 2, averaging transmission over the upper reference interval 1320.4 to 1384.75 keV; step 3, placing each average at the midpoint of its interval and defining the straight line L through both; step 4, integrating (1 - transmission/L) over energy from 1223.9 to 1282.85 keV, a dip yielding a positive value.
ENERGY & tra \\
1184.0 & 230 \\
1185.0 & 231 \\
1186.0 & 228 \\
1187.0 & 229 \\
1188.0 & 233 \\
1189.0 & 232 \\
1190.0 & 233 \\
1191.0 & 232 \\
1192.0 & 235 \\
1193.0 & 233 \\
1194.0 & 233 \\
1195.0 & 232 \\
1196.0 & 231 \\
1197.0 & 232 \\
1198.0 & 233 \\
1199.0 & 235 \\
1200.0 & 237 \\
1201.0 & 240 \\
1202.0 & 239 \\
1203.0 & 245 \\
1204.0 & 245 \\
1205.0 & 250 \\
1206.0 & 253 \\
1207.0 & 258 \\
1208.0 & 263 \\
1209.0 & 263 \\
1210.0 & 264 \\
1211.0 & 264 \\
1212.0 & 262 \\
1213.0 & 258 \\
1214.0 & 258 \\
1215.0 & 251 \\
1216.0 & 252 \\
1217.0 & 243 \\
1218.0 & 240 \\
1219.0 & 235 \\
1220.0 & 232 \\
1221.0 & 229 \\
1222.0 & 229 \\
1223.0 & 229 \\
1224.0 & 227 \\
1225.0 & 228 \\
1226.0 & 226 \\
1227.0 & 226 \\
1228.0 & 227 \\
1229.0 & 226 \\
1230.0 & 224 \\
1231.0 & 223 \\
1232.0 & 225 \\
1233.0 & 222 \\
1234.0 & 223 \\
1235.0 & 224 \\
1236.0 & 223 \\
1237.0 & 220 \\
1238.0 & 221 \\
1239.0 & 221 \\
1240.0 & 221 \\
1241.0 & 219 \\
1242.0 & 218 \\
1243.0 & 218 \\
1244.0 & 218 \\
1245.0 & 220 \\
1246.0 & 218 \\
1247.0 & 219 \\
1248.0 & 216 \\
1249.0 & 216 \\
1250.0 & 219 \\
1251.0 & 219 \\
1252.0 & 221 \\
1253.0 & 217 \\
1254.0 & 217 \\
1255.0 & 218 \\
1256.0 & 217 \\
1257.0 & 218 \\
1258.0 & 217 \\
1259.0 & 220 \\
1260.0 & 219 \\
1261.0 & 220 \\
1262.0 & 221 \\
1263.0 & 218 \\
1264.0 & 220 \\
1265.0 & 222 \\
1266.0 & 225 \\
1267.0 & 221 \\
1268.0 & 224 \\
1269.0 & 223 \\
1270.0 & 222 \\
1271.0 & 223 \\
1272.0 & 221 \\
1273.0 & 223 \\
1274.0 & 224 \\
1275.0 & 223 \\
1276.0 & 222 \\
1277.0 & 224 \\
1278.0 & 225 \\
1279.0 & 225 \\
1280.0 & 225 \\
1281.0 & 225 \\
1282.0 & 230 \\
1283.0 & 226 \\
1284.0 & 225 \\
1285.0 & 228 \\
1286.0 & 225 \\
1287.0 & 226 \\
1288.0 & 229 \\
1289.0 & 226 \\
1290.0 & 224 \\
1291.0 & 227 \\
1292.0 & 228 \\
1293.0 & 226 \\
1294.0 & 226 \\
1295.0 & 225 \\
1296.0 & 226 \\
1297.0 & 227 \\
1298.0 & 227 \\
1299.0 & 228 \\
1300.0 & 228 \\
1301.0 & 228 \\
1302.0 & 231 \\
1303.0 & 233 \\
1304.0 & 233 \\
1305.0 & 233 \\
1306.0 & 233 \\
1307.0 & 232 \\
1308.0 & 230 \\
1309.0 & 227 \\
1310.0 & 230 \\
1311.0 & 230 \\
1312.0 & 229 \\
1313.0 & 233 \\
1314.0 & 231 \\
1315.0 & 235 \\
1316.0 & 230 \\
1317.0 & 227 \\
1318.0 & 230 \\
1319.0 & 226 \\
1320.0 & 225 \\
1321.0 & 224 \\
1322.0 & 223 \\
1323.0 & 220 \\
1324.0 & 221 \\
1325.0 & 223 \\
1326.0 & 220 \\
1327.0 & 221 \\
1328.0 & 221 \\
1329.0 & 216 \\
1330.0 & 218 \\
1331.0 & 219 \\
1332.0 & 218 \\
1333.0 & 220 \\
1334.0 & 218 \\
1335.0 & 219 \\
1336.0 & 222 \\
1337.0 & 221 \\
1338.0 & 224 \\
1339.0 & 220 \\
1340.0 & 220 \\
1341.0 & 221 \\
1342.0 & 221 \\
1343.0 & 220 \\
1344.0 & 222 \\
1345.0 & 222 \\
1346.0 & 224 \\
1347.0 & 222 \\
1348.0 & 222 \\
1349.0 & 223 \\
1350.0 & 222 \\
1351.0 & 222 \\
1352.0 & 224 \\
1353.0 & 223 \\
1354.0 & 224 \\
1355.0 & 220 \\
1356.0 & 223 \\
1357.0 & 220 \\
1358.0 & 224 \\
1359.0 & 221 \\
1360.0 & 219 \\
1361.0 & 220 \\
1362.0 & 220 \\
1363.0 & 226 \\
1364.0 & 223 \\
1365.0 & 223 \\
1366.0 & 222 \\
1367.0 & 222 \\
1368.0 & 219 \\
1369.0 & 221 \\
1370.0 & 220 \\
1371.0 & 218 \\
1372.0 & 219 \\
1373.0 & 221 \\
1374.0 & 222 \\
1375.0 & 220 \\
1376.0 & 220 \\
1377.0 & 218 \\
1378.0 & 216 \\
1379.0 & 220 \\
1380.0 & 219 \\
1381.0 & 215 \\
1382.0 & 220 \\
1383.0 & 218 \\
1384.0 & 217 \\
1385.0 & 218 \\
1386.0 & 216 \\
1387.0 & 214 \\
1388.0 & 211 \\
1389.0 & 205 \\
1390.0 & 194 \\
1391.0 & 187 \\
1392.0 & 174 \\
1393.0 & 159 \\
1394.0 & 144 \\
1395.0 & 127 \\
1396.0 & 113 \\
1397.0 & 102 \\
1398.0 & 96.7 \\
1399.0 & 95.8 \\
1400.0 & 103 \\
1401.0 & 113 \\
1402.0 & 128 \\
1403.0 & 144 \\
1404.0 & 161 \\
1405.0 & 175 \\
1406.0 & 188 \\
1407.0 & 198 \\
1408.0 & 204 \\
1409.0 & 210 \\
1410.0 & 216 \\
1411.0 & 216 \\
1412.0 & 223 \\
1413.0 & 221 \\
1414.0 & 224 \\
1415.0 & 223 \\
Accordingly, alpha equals 3.7 keV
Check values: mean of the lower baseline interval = 243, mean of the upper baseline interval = 221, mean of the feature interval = 222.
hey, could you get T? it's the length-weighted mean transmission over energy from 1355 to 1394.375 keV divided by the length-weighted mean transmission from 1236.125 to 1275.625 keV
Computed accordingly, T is 1.0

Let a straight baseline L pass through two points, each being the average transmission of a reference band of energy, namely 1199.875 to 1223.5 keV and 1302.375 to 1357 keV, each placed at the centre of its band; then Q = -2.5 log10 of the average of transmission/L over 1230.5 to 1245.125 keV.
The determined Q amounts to 0.100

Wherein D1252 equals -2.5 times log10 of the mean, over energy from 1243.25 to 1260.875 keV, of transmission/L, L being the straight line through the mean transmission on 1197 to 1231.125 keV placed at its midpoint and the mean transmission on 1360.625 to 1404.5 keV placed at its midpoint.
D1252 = 0.06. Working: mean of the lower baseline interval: 242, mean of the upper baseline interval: 190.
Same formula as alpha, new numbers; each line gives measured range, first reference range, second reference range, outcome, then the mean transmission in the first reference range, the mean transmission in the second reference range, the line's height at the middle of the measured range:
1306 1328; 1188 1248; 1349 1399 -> -1.16 keV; 234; 205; 216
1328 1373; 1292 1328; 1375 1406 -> -4.45 keV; 228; 176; 202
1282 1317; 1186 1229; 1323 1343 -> -0.50 keV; 240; 220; 225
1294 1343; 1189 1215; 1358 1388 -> 0.50 keV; 245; 219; 228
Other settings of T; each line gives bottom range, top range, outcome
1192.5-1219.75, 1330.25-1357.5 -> 0.90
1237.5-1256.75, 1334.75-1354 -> 1.02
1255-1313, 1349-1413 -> 0.88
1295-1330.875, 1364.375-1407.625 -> 0.83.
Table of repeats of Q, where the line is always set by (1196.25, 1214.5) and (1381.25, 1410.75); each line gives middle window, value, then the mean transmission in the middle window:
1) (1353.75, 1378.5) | -0.20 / 221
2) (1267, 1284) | -0.02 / 224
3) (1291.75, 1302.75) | -0.08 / 227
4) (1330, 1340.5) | -0.12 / 220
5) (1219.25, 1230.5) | 0.06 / 228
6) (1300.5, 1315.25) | -0.12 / 231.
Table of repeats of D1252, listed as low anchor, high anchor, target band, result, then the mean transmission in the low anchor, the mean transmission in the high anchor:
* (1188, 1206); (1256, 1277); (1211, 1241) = -0.01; 237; 221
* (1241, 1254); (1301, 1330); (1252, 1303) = -0.01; 218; 227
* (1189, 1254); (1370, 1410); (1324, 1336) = -0.09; 233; 184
